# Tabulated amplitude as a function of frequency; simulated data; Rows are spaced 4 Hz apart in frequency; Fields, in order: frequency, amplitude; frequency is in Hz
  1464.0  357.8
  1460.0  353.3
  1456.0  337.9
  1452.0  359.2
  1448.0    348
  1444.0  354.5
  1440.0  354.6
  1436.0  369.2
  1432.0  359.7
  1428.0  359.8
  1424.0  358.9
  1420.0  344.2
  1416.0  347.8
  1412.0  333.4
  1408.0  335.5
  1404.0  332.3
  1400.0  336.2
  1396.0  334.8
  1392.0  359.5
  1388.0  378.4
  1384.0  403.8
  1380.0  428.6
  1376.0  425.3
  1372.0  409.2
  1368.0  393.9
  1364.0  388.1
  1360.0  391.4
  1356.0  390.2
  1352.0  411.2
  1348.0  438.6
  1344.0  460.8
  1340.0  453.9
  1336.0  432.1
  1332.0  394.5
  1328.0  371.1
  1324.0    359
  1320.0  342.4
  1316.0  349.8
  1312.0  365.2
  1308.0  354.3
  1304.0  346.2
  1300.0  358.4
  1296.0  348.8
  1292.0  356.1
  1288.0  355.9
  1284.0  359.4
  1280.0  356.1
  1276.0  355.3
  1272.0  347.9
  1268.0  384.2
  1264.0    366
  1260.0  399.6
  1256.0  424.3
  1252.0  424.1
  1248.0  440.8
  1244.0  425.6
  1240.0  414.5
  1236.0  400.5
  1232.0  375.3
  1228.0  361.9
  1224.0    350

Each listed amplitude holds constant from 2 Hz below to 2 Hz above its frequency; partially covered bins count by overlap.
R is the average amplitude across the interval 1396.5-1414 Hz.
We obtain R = 334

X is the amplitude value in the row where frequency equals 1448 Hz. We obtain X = 348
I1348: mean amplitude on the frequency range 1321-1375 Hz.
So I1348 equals 406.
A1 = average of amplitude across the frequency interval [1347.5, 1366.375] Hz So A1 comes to 401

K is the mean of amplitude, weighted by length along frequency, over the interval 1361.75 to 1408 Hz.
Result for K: 379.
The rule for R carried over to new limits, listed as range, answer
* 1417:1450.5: 356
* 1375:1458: 359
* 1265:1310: 357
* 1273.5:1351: 377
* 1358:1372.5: 394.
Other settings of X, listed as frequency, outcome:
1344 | 460.8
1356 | 390.2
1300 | 358.4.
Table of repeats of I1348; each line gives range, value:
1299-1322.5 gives 353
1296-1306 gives 352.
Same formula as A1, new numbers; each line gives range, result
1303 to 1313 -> 355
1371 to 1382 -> 422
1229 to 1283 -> 392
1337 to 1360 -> 428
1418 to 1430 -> 354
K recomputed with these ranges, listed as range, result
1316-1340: 383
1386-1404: 350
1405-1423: 341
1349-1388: 404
